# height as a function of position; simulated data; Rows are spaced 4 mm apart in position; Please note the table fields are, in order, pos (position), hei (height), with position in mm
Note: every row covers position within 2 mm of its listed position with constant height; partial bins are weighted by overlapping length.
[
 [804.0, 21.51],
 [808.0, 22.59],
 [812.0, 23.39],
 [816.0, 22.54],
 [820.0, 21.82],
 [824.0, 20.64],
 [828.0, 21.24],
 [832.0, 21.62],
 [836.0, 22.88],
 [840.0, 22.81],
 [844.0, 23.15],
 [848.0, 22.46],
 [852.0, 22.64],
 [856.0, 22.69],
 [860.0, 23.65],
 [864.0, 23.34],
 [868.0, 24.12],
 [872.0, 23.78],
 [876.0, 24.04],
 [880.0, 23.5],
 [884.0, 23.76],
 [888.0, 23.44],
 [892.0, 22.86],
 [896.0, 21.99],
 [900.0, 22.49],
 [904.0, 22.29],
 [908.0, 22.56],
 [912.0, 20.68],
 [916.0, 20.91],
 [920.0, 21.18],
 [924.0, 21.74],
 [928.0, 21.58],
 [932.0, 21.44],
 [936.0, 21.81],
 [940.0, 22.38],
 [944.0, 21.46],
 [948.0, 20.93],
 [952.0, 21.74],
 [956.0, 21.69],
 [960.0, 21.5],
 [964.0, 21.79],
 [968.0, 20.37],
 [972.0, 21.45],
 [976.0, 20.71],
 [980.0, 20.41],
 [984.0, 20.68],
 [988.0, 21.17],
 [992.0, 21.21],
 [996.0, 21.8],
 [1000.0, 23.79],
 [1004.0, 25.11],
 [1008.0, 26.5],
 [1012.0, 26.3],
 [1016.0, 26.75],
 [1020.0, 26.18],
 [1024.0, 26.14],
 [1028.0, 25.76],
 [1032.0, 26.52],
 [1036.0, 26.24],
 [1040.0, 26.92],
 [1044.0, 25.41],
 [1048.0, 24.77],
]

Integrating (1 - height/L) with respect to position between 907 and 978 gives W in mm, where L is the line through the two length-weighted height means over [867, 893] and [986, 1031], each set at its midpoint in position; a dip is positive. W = 8.0 mm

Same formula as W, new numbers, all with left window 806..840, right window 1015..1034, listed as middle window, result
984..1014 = 2.6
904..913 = 0.8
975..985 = 1.9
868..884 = -0.4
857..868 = -0.3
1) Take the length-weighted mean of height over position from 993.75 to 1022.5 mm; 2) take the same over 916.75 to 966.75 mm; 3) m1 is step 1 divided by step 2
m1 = 1.17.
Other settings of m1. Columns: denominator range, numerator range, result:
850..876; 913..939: 0.92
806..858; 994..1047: 1.15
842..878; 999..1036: 1.11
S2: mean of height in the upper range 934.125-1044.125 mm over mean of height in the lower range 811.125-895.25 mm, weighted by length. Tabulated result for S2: 1.0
